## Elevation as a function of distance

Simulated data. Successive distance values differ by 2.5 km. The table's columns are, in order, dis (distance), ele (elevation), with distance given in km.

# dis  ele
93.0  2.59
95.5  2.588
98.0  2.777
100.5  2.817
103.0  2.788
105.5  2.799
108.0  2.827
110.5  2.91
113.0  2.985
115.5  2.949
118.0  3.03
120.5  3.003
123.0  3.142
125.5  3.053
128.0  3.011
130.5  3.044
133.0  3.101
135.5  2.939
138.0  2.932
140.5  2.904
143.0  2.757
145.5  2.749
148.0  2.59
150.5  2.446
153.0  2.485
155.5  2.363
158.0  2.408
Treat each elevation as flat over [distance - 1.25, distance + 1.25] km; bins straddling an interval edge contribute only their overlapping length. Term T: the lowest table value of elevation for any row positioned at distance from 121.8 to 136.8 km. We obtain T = 2.939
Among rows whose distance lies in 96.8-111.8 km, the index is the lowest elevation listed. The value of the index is 2.777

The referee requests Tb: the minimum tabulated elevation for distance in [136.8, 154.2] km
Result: 2.446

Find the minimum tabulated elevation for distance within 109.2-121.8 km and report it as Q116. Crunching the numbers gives 2.91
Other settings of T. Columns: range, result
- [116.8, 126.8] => 3.003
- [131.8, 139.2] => 2.932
